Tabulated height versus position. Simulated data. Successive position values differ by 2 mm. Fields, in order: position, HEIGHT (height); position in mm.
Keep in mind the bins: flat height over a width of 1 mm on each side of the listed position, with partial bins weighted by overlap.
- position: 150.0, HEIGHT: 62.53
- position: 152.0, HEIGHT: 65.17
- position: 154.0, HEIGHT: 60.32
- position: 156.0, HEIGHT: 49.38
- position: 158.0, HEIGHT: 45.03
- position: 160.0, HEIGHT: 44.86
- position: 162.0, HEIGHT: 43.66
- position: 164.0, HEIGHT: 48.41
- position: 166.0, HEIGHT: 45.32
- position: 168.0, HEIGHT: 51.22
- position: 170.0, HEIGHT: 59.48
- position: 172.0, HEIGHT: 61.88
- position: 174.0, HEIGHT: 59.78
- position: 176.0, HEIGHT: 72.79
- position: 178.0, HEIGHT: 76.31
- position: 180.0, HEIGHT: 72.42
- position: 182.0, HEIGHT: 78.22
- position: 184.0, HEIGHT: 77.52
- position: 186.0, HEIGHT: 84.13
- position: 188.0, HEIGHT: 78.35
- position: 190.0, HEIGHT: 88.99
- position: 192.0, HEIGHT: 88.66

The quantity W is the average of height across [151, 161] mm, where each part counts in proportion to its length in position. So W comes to 53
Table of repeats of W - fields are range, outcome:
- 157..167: 45.5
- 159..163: 44.3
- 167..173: 57.5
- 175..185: 75.5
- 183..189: 80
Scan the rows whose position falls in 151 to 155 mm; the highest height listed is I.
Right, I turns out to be 65.17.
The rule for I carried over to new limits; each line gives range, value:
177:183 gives 78.22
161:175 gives 61.88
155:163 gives 49.38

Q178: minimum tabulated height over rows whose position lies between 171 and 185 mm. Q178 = 59.78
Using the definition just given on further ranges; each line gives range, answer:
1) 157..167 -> 43.66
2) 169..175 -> 59.48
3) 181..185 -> 77.52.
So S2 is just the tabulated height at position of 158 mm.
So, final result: 45.03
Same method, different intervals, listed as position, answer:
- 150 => 62.53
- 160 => 44.86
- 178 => 76.31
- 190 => 88.99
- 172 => 61.88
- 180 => 72.42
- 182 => 78.22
